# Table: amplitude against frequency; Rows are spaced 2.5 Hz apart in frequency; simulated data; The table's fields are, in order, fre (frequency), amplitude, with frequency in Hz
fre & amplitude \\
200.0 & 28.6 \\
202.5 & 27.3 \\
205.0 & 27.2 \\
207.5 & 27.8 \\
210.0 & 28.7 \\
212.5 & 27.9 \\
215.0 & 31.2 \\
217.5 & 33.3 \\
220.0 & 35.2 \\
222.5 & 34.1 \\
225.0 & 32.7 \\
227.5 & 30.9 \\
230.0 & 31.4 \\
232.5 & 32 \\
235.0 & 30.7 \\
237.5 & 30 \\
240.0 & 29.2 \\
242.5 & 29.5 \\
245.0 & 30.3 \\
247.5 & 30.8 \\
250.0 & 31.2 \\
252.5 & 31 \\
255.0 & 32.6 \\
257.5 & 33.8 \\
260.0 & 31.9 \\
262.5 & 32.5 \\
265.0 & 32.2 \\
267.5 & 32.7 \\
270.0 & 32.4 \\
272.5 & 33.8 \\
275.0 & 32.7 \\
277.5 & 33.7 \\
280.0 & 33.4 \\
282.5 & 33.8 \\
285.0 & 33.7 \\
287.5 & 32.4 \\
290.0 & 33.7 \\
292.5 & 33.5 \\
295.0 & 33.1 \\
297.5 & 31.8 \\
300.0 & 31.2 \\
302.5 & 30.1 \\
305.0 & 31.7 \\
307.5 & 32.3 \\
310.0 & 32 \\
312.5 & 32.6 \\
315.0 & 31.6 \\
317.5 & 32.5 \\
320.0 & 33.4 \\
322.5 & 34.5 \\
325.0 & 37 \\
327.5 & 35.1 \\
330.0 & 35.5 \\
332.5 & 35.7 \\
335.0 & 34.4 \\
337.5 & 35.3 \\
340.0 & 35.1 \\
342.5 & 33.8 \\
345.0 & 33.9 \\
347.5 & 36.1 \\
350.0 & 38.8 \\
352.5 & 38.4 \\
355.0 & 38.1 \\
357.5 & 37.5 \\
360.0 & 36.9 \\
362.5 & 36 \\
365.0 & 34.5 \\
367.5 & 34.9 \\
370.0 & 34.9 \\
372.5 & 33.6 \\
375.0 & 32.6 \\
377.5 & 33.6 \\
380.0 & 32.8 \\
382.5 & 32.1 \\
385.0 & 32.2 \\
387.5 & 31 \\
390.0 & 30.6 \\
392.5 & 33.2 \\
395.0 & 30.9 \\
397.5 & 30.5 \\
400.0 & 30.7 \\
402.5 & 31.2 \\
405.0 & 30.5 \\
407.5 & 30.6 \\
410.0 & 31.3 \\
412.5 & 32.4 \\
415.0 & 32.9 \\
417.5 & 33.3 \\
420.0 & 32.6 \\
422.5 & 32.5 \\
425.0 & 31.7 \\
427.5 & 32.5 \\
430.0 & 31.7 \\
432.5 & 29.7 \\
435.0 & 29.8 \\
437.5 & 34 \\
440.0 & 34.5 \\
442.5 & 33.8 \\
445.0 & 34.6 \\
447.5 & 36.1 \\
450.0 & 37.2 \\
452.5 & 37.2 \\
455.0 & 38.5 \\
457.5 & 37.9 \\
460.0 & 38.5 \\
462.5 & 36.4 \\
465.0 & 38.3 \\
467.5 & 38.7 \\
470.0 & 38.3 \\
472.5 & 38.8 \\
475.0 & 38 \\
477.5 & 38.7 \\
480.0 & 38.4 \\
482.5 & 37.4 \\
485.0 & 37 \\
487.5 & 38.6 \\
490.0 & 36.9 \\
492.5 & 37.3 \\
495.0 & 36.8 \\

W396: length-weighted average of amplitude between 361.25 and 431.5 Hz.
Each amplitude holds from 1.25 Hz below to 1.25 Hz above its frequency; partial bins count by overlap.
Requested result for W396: 32.4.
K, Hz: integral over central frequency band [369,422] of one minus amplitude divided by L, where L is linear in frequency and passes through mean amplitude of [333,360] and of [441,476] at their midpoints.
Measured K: 6.6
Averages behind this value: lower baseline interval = 36.2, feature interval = 32.1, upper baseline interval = 37.3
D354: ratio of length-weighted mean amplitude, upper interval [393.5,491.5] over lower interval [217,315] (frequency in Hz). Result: 1.1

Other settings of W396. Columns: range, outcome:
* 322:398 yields 34.5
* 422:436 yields 31.3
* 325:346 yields 35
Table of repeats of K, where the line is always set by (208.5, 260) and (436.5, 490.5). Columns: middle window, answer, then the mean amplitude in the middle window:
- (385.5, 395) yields 1.0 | 31.6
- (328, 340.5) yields -0.5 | 35.2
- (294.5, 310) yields 0.7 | 31.7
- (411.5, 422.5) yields 1.0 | 32.8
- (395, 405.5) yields 1.4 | 30.8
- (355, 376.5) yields -0.4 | 35.3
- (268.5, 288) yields -0.5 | 33.3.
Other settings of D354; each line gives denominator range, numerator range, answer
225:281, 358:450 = 1.03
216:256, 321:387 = 1.11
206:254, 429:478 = 1.16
